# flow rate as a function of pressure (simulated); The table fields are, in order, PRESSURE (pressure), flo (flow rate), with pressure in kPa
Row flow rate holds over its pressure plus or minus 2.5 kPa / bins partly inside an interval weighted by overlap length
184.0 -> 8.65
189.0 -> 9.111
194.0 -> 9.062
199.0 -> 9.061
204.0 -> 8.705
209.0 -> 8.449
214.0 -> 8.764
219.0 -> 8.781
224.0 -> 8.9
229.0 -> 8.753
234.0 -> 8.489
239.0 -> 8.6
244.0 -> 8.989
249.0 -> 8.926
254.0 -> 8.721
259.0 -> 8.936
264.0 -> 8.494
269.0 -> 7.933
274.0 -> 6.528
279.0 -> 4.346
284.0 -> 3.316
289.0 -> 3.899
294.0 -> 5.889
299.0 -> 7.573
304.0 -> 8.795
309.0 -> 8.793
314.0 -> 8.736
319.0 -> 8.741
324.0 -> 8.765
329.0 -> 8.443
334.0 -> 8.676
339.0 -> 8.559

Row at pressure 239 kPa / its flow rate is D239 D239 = 8.6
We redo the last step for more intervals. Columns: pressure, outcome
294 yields 5.889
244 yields 8.989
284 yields 3.316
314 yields 8.736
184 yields 8.65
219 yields 8.781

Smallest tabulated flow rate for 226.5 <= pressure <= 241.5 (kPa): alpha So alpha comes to 8.489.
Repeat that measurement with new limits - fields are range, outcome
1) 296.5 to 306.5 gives 7.573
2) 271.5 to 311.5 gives 3.316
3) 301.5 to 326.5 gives 8.736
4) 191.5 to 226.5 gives 8.449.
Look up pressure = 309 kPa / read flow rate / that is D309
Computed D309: 8.793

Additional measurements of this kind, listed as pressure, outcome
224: 8.9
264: 8.494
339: 8.559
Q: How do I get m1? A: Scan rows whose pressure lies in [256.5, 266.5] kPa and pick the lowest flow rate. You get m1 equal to 8.494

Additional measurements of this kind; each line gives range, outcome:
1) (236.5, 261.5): 8.6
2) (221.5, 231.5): 8.753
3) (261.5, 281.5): 4.346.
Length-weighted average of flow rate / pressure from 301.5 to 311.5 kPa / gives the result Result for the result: 8.79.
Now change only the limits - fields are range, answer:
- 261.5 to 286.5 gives 6.12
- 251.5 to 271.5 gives 8.52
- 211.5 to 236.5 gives 8.74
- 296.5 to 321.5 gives 8.53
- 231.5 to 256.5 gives 8.74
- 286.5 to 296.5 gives 4.89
